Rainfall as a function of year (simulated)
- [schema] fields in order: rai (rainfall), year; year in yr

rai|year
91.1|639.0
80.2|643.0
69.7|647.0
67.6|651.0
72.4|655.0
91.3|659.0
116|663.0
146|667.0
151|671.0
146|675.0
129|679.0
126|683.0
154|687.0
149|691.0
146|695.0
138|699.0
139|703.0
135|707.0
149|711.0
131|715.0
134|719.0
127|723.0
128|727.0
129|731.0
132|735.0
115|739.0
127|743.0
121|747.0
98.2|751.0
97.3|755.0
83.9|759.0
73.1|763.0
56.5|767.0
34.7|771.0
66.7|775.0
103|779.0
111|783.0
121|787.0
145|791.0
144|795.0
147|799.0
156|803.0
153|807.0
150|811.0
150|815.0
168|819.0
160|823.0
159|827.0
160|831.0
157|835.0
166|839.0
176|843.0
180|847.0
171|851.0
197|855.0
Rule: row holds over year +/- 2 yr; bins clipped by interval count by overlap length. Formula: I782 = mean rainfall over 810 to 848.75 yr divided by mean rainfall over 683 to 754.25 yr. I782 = 1.24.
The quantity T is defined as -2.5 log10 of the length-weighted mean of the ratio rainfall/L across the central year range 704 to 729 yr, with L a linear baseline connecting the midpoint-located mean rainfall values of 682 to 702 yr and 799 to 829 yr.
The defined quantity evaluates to 0.090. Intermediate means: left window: 143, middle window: 134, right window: 156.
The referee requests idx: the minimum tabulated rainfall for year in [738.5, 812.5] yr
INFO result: 34.7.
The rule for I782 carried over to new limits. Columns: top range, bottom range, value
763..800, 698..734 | 0.75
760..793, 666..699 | 0.62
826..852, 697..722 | 1.22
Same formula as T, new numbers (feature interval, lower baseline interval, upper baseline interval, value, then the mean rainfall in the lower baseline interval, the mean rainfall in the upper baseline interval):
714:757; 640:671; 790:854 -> 0.04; 95.7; 160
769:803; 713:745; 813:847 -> 0.31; 128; 163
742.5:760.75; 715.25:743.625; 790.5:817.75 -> 0.28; 128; 150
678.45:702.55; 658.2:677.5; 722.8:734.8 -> -0.08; 132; 129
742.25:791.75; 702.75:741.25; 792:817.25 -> 0.45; 132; 150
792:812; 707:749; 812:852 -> 0.03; 130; 164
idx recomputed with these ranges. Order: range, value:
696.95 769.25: 56.5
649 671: 67.6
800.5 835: 150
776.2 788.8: 103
